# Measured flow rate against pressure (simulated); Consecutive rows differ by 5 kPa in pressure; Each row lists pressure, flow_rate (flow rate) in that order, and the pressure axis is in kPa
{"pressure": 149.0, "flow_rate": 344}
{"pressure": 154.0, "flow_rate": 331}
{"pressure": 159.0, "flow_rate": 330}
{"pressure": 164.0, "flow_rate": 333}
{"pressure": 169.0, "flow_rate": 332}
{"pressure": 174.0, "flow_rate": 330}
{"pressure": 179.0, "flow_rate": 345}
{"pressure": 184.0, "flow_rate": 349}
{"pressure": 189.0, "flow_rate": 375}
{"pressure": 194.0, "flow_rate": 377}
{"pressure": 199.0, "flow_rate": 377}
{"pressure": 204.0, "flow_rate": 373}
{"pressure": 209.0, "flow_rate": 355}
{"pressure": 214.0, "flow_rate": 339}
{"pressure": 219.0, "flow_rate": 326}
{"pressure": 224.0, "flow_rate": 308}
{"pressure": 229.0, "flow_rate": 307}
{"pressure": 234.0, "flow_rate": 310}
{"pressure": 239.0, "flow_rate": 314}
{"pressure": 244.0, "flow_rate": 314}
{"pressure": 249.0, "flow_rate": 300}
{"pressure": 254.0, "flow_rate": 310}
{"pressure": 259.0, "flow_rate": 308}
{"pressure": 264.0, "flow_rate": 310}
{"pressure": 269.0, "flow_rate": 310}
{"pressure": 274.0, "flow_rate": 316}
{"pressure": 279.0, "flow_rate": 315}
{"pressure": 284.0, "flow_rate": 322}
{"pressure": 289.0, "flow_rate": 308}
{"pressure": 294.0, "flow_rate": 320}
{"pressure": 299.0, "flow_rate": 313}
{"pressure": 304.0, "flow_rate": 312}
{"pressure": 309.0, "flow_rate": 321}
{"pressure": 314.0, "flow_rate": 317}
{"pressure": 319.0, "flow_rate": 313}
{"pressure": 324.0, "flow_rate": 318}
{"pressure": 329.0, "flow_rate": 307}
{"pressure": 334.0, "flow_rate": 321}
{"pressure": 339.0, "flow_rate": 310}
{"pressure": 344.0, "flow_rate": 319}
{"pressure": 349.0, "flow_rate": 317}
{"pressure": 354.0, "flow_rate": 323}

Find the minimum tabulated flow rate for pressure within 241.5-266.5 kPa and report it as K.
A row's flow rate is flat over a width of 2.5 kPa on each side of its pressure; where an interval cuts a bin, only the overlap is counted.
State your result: 300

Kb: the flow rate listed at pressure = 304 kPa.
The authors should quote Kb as 312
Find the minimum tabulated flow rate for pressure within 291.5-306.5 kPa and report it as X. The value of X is 312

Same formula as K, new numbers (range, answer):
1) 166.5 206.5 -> 330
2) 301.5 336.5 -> 307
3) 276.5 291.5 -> 308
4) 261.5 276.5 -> 310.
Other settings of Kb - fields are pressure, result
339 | 310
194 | 377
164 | 333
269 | 310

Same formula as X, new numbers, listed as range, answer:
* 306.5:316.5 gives 317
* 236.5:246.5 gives 314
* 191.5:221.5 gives 326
